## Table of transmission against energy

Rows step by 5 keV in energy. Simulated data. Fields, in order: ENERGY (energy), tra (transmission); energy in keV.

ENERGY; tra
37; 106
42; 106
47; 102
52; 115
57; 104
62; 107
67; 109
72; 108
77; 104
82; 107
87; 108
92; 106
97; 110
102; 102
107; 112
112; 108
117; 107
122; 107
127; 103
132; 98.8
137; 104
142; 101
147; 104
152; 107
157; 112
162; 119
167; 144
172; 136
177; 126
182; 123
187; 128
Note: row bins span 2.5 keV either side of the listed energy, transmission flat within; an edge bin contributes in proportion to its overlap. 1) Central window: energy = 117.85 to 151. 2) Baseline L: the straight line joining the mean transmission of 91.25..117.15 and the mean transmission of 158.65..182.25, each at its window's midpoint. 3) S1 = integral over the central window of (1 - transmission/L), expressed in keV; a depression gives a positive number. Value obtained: 4.0 keV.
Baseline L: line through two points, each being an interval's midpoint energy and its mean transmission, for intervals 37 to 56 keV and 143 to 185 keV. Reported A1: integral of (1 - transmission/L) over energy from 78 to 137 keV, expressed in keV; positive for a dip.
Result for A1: 4.2 keV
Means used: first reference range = 107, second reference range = 121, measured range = 106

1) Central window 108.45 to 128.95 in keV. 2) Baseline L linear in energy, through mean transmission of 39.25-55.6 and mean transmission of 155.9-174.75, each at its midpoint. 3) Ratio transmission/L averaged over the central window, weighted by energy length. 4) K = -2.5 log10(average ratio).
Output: 0.13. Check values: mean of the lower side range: 107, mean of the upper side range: 129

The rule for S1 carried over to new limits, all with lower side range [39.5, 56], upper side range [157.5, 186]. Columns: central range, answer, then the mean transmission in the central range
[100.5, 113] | 1.03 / 108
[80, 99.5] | 1.13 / 108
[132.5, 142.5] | 1.67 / 102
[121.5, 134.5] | 1.99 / 102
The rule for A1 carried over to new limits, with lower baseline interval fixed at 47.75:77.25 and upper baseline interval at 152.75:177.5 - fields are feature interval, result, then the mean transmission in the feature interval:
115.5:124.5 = 0.8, 107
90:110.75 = 1.3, 108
